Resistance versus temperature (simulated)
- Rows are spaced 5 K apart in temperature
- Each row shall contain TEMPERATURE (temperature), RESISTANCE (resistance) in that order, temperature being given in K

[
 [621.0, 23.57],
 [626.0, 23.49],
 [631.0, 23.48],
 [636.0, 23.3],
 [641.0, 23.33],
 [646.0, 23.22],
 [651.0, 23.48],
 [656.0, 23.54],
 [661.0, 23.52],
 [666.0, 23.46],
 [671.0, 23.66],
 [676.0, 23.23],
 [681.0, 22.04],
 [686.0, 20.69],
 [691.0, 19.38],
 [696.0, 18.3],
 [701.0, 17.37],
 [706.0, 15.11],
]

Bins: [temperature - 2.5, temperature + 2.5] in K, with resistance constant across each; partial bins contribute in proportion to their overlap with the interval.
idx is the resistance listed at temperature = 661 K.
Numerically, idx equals 23.52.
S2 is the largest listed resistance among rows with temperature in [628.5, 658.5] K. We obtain 23.54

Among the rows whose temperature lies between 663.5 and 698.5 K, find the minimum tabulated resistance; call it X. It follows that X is 18.3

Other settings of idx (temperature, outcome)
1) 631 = 23.48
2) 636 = 23.3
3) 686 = 20.69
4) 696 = 18.3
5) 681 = 22.04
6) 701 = 17.37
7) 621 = 23.57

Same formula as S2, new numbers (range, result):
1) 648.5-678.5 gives 23.66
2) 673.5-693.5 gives 23.23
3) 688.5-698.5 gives 19.38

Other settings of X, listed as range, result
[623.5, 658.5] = 23.22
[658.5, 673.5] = 23.46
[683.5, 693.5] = 19.38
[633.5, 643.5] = 23.3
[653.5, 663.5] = 23.52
